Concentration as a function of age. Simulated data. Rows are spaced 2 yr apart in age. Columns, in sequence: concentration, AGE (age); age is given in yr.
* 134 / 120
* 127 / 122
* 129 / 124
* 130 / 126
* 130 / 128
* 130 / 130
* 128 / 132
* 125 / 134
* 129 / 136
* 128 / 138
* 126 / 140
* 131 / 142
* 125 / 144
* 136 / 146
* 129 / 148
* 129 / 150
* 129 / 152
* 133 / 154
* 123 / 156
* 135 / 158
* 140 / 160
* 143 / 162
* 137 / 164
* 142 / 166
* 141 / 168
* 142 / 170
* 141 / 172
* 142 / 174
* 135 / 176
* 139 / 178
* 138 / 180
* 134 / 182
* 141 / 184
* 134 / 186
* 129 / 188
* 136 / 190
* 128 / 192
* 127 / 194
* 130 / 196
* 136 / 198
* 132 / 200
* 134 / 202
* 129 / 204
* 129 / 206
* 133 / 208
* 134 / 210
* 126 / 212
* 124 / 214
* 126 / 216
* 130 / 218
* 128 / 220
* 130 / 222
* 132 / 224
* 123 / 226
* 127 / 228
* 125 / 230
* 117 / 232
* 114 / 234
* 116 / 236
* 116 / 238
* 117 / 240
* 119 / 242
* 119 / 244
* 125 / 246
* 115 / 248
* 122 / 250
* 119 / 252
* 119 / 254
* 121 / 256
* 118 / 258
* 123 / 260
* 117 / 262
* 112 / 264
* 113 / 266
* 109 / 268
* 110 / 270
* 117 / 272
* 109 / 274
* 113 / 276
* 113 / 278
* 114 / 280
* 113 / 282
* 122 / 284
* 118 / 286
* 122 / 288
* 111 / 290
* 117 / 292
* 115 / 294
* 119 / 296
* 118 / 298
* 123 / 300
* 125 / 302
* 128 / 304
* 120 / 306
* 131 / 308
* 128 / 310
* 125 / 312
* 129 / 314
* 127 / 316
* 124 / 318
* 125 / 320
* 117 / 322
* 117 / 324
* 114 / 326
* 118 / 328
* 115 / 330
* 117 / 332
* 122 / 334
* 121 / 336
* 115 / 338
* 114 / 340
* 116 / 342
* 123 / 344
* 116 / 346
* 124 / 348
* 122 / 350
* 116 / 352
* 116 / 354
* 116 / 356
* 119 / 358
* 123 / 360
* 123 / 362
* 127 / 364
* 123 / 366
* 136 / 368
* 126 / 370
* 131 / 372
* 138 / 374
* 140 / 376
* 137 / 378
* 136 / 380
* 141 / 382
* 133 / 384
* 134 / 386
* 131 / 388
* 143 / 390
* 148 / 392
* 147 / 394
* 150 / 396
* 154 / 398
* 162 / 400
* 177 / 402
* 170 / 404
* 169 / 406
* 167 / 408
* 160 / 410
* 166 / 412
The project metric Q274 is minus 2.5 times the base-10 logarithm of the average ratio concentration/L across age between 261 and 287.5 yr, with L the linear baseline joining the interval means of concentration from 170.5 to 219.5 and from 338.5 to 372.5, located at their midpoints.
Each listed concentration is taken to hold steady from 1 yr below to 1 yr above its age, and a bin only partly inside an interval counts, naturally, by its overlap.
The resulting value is 0.12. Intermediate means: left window 133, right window 122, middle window 114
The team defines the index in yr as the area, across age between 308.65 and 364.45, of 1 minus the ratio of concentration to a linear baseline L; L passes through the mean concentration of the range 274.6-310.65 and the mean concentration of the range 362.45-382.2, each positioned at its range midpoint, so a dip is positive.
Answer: 2.8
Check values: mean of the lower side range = 119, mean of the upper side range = 133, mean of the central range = 120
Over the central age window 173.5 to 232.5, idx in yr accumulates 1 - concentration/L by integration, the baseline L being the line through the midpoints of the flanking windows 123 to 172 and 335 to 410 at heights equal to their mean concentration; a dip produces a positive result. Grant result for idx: 0.88 yr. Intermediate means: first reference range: 132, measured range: 131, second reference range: 135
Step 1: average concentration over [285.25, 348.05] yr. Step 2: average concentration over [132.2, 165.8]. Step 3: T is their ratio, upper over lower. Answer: 0.9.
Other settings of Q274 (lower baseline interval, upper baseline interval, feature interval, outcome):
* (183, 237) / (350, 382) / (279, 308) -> 0.08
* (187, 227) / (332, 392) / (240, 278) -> 0.11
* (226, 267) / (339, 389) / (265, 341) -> 0.03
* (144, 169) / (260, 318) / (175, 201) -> -0.03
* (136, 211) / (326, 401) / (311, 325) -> 0.06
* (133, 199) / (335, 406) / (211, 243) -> 0.09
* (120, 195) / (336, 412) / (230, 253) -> 0.14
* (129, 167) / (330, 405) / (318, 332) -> 0.12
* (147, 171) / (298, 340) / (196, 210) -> 0.00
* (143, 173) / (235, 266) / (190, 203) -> -0.03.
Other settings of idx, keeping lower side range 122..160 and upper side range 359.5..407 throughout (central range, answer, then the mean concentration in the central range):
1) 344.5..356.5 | 1.84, 119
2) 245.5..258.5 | 1.48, 120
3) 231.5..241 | 1.30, 116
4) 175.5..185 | -0.44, 138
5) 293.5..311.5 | 1.88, 123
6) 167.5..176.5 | -0.65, 140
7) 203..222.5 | 0.62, 129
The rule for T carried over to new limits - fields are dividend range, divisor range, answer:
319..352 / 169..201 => 0.88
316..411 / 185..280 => 1.08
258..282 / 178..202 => 0.85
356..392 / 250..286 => 1.14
